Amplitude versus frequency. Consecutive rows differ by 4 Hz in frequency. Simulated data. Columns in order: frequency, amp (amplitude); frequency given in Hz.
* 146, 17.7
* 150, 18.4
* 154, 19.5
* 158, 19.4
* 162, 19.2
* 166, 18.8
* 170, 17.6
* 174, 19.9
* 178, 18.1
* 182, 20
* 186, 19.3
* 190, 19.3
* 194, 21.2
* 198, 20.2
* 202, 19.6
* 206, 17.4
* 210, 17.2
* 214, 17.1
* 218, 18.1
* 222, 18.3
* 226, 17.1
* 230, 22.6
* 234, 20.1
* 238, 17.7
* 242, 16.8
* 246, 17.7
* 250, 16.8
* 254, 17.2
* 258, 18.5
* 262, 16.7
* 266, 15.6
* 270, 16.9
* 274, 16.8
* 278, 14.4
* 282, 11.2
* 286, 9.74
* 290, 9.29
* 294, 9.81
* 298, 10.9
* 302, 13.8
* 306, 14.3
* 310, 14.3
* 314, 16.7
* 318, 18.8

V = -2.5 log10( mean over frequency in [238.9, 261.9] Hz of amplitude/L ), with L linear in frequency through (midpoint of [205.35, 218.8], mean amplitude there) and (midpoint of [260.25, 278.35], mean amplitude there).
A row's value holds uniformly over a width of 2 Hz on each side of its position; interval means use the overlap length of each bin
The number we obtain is -0.05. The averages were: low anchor 17.4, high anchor 16.2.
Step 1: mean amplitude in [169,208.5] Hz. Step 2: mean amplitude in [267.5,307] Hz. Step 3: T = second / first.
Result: 0.66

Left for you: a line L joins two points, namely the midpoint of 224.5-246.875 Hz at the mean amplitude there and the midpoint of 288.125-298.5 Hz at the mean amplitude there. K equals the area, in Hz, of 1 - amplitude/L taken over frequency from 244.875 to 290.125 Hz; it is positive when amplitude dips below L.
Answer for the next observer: -4.41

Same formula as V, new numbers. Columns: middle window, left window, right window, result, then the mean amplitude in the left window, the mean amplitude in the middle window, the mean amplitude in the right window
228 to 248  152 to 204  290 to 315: -0.17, 19.4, 19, 12.8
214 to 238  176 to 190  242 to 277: -0.06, 19.2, 18.9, 16.9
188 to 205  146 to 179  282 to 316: -0.16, 18.8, 19.9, 12.3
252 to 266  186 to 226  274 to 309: -0.18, 18.7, 17.2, 12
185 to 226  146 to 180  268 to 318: -0.10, 18.8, 18.7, 13.4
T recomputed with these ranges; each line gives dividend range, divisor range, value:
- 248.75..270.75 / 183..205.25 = 0.86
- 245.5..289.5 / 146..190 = 0.81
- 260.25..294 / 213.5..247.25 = 0.74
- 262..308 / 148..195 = 0.68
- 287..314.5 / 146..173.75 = 0.66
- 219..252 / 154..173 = 0.97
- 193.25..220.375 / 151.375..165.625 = 0.96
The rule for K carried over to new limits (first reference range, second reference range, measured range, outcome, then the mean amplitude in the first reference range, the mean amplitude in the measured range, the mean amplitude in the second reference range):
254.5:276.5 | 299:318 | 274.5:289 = 3.6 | 16.9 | 12.1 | 15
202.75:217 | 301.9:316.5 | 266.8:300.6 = 6.9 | 17.5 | 12.5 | 15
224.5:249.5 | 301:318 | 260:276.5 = 0.7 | 18.6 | 16.4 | 15.3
